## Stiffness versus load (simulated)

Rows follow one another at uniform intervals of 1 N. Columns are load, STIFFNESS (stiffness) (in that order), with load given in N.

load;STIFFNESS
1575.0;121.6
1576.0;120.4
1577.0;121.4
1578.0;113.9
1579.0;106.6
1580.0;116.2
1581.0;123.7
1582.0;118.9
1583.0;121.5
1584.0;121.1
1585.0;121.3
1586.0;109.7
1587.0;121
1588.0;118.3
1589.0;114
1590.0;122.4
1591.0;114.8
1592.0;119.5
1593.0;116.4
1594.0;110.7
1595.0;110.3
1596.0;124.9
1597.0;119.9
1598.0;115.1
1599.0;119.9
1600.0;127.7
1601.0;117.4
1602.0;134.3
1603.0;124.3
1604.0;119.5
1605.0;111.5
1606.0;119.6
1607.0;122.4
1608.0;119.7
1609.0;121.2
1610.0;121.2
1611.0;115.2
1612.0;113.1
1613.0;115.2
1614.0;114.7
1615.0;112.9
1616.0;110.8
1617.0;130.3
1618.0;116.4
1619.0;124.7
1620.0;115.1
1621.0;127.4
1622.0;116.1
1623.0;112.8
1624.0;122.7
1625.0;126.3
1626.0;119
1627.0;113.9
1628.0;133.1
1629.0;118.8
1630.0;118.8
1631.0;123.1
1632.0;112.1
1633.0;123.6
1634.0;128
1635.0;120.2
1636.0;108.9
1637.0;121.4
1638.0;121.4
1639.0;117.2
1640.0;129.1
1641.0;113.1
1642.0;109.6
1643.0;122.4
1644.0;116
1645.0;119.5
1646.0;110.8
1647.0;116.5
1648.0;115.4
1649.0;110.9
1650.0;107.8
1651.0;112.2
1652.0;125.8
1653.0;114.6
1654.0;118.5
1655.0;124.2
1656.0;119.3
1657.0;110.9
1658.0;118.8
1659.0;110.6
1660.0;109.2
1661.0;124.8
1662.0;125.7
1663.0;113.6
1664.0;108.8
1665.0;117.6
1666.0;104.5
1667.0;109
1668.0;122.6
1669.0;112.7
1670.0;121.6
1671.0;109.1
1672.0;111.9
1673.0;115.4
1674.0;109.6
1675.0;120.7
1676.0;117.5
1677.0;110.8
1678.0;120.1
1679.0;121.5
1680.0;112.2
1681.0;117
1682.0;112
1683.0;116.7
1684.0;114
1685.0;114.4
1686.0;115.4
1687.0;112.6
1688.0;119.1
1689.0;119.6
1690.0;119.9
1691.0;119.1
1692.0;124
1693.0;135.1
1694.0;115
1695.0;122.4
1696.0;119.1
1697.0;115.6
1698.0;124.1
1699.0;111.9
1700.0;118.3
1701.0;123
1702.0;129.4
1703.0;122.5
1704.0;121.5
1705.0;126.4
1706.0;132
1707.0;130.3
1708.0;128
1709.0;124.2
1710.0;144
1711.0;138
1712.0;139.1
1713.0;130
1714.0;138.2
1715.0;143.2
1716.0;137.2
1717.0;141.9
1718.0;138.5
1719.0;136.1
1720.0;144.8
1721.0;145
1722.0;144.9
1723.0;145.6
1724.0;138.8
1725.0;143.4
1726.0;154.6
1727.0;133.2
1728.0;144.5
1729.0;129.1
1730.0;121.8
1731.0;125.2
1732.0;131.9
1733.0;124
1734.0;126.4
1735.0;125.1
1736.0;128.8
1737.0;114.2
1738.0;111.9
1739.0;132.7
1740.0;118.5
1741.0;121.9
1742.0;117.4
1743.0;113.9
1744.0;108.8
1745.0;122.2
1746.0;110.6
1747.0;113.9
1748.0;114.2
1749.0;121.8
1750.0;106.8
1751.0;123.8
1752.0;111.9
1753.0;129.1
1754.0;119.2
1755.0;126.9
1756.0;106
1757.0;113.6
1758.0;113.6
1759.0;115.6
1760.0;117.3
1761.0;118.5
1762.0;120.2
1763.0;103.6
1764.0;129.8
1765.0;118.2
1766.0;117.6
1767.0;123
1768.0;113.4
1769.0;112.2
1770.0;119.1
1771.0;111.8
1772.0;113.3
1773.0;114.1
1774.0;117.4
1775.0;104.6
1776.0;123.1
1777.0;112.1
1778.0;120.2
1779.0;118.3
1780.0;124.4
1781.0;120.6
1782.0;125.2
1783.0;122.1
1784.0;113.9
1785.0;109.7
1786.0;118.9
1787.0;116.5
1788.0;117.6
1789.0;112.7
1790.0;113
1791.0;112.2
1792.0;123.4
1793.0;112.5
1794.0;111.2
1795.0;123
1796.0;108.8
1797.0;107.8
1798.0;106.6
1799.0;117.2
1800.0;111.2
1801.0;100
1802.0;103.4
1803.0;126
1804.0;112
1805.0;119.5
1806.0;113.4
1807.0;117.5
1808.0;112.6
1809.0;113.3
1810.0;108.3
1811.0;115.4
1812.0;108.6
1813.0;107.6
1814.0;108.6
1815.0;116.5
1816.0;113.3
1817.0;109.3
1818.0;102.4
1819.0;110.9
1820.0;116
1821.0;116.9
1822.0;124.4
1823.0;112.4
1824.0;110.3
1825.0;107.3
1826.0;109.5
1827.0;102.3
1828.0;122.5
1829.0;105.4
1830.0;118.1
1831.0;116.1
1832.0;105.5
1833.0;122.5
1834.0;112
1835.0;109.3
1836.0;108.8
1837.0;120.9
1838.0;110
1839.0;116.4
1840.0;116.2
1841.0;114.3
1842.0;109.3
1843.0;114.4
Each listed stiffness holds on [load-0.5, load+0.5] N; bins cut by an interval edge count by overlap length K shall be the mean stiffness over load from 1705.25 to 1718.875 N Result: 136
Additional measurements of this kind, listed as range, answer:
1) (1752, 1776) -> 116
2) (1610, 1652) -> 118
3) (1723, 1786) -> 120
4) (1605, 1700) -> 118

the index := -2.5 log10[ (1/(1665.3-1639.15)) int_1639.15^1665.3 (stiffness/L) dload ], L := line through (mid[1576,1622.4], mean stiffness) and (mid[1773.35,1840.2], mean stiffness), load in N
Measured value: 0.01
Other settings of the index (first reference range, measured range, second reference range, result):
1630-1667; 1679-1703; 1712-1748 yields 0.04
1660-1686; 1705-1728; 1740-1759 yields -0.19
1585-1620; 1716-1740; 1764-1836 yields -0.16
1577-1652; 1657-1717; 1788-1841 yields -0.04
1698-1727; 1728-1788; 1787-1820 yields 0.04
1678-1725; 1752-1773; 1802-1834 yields 0.03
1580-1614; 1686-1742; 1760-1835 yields -0.11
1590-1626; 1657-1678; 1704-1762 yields 0.07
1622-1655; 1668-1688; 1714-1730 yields 0.12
